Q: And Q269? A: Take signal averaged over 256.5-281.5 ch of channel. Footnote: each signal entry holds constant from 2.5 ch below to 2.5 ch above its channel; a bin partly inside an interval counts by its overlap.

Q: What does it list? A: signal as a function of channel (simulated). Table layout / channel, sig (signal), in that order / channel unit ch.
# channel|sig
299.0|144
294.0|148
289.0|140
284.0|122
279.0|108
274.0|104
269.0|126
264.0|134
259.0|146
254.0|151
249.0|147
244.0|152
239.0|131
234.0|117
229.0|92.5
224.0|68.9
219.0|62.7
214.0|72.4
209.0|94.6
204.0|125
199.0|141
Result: 124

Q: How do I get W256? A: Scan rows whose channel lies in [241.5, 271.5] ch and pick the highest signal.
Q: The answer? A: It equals 152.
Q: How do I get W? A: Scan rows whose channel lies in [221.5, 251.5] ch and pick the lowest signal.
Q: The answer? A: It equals 68.9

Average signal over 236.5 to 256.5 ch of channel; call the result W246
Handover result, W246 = 145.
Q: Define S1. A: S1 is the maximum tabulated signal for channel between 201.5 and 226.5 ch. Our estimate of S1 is 125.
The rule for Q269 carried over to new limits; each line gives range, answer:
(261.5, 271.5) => 130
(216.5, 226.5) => 65.8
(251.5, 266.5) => 144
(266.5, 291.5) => 120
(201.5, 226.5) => 84.7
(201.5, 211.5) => 110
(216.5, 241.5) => 94.4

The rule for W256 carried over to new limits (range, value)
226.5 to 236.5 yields 117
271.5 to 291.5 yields 140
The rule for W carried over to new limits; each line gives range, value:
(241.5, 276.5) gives 104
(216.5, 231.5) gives 62.7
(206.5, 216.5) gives 72.4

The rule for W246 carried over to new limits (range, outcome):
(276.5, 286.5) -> 115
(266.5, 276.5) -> 115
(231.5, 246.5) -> 133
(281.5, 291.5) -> 131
